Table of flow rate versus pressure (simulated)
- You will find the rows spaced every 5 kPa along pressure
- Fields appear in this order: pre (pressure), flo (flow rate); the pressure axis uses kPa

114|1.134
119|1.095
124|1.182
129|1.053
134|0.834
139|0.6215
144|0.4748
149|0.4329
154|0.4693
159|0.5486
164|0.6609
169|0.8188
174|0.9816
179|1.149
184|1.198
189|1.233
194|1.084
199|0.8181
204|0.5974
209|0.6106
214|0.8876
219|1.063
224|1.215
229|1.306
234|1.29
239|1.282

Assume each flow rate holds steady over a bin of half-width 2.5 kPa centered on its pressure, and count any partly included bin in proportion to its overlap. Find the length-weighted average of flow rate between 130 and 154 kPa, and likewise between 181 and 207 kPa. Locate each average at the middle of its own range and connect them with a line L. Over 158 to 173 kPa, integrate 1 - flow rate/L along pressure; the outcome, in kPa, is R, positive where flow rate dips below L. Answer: 1.2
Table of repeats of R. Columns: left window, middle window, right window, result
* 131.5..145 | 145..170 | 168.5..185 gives 8.6 kPa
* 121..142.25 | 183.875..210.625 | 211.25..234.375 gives 3.9 kPa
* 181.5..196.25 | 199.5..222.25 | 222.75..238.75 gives 7.8 kPa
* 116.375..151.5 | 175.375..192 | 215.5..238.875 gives -2.4 kPa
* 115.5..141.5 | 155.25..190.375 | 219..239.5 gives 5.8 kPa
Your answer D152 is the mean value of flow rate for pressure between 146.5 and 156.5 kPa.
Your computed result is 0.451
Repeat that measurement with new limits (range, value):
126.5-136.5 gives 0.943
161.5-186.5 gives 0.962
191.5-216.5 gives 0.8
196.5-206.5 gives 0.708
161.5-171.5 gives 0.74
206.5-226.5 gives 0.944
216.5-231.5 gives 1.19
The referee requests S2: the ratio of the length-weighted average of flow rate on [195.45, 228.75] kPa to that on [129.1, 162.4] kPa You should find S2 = 1.50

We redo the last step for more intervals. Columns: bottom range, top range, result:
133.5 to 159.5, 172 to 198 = 2.05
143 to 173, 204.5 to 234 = 1.71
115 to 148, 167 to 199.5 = 1.22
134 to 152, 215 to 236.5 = 2.16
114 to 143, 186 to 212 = 0.92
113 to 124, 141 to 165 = 0.45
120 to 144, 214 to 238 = 1.34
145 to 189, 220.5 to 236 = 1.58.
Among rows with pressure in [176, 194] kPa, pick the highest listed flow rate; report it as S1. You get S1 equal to 1.233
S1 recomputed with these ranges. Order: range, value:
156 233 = 1.306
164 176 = 0.9816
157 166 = 0.6609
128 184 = 1.198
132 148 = 0.834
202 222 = 1.063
